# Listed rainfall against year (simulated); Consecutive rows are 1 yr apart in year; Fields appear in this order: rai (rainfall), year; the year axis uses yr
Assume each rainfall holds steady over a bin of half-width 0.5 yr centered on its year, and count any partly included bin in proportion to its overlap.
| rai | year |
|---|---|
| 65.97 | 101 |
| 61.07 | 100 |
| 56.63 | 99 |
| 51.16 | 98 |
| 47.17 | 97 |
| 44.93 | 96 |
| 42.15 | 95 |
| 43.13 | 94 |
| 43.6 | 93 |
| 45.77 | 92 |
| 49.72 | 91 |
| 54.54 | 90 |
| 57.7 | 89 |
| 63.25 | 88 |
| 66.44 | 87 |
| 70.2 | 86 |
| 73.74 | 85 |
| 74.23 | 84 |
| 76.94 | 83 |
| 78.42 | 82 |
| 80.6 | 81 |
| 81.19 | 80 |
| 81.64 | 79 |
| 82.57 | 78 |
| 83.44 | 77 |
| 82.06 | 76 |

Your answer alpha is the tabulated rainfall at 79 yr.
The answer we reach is 81.64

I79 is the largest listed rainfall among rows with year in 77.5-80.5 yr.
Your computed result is 82.57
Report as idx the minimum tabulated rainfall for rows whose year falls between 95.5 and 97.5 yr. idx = 44.93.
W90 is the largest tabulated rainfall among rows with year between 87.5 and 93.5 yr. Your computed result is 63.25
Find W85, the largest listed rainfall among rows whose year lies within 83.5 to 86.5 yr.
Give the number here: 74.23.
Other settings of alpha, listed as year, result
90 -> 54.54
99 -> 56.63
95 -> 42.15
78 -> 82.57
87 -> 66.44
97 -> 47.17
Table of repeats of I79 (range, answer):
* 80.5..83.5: 80.6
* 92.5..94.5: 43.6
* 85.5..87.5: 70.2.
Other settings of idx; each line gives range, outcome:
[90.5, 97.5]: 42.15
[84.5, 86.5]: 70.2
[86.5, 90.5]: 54.54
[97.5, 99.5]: 51.16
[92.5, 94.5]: 43.13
